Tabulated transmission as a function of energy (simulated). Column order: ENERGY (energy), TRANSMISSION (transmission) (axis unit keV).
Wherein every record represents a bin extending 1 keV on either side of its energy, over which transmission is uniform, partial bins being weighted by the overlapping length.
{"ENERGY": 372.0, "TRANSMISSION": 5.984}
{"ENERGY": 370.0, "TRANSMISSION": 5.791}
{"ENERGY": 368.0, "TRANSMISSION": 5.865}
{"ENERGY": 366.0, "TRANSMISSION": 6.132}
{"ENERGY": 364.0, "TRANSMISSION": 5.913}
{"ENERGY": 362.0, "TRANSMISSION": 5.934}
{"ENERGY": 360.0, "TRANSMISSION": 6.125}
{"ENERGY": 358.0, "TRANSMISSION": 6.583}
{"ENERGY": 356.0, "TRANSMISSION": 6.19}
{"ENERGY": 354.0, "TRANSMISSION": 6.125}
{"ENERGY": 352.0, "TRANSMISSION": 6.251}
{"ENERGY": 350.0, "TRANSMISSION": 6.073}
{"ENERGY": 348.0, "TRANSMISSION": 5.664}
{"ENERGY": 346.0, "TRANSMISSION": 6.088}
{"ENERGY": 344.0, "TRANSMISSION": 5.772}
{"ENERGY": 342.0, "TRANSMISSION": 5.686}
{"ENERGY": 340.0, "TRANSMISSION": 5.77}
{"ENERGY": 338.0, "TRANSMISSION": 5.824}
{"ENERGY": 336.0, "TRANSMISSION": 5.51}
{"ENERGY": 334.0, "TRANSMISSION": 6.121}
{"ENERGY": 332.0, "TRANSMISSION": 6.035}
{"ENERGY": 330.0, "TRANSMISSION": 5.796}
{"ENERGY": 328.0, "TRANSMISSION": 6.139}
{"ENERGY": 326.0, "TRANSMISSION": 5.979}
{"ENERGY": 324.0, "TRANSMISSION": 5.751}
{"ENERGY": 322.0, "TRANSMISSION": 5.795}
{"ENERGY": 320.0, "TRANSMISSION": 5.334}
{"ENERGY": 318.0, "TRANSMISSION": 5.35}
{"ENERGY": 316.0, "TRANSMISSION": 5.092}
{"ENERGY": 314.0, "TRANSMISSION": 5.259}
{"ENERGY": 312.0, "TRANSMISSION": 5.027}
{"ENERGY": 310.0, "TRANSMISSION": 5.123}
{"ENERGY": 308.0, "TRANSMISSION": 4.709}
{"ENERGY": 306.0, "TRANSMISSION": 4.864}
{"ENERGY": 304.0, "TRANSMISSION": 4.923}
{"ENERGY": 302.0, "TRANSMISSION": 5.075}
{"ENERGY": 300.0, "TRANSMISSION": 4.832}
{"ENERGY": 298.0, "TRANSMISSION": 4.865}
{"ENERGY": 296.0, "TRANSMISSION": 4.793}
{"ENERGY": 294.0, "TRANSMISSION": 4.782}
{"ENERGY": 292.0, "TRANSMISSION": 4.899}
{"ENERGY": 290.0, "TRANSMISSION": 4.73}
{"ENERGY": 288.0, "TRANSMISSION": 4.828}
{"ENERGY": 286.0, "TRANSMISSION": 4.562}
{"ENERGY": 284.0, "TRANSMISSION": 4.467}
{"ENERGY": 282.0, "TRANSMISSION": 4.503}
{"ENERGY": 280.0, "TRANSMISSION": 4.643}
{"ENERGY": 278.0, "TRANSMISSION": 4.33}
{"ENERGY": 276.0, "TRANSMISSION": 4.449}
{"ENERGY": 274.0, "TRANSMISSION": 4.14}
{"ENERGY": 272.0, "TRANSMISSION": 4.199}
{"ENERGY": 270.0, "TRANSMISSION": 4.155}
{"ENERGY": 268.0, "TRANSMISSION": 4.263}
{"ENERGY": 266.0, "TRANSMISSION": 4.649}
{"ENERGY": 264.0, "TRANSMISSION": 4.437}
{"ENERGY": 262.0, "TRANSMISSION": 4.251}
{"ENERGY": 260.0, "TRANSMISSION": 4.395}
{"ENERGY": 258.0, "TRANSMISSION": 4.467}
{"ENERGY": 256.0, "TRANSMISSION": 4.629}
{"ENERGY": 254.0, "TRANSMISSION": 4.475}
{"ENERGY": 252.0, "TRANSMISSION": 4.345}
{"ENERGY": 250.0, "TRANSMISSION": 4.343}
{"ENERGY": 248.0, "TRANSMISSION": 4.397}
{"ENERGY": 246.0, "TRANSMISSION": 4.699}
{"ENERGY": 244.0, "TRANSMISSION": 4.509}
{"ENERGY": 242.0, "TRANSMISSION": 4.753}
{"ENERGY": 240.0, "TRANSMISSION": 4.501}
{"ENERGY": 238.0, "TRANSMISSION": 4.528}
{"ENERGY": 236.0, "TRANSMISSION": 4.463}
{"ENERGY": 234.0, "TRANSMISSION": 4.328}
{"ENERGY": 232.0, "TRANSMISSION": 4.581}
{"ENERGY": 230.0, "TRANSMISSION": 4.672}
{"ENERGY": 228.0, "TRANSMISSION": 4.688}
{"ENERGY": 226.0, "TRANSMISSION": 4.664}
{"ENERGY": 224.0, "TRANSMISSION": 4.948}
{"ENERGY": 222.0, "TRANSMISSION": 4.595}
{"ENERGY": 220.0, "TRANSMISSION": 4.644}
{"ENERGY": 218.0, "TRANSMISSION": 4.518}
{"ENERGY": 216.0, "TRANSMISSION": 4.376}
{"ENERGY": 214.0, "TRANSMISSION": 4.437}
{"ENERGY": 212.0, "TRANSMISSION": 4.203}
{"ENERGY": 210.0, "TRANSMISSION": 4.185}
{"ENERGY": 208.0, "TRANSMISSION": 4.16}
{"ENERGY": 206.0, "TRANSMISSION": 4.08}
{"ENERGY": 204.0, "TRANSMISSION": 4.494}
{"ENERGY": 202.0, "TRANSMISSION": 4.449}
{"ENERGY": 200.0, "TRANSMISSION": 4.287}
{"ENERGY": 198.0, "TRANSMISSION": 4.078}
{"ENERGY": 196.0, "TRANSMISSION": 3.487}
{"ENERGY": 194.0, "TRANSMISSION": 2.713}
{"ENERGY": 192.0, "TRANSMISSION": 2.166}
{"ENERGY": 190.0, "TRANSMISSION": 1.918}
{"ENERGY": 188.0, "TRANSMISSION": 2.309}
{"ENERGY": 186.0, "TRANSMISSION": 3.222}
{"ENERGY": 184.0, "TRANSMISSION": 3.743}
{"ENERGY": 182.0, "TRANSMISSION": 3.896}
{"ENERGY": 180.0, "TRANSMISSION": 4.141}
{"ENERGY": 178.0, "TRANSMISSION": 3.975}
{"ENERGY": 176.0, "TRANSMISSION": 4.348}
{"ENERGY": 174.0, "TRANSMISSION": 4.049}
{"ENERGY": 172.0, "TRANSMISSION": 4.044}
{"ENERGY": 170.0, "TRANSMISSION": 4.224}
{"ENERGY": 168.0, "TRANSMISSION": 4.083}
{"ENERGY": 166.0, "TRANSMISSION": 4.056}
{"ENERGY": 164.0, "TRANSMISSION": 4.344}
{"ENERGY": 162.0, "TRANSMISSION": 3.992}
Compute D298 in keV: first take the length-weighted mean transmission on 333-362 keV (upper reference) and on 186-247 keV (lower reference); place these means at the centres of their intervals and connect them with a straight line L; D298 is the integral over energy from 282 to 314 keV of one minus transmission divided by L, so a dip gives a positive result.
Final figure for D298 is 2.7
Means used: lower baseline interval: 4.13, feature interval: 4.84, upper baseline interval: 5.98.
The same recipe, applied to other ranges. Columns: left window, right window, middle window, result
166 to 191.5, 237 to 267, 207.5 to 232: -2.3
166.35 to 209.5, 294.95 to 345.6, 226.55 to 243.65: -0.9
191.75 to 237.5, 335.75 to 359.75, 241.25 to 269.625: 1.9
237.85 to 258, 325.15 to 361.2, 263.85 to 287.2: 2.5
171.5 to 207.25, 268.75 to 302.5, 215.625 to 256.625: -4.6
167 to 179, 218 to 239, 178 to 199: 5.2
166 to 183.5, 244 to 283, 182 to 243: 2.3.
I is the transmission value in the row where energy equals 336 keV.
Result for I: 5.51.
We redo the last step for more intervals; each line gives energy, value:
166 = 4.056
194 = 2.713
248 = 4.397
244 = 4.509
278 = 4.33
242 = 4.753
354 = 6.125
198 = 4.078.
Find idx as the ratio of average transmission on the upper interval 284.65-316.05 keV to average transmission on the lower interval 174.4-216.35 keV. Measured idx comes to 1.31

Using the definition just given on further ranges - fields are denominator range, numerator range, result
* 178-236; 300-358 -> 1.40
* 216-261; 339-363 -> 1.32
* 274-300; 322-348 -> 1.26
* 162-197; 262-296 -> 1.26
